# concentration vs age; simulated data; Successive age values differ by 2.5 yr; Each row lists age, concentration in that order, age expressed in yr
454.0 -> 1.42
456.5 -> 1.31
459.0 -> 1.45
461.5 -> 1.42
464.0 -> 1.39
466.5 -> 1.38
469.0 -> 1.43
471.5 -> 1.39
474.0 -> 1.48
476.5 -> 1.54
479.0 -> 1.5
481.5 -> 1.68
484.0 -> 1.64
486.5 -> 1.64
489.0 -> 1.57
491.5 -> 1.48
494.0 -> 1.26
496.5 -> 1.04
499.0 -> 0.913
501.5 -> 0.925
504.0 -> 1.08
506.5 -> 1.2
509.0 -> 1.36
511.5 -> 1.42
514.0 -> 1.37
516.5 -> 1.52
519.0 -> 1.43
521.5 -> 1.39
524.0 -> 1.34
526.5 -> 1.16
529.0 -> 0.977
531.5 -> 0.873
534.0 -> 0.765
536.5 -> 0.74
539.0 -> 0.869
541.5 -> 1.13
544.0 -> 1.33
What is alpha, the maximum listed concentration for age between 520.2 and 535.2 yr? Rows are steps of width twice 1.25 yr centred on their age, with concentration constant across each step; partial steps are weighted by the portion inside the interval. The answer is 1.39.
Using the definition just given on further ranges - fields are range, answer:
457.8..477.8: 1.54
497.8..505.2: 1.08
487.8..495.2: 1.57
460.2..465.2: 1.42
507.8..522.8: 1.52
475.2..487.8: 1.68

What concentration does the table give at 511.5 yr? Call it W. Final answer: 1.42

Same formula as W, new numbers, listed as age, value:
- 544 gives 1.33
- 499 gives 0.913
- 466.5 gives 1.38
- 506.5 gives 1.2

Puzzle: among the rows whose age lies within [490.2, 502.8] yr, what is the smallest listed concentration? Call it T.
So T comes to 0.913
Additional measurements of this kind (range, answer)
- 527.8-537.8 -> 0.74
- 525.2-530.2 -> 0.977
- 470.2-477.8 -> 1.39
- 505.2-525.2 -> 1.2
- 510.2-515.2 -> 1.37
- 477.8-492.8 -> 1.48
